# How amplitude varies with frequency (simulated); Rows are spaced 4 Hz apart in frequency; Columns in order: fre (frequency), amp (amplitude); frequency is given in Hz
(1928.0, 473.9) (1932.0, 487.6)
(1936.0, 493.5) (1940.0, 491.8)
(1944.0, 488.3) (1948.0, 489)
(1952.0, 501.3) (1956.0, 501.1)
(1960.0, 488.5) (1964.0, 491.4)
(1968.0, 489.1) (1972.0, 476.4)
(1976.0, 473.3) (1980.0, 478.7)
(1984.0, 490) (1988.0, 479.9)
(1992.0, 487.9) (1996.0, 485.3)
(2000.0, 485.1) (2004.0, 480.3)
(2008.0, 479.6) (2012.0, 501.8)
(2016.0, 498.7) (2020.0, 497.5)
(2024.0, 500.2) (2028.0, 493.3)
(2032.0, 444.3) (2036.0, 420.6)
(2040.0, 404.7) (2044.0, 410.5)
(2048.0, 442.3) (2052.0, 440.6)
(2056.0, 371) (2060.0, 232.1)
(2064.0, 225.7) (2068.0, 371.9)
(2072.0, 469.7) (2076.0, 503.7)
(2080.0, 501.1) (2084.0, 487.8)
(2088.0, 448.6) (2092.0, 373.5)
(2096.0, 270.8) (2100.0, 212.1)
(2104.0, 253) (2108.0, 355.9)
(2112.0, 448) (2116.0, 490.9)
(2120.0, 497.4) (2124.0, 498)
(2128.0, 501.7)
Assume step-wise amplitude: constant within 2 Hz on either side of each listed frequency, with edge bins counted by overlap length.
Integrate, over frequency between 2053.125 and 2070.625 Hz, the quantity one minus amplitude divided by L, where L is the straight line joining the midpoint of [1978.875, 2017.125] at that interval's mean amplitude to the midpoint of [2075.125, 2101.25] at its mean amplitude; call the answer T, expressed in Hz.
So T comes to 4.62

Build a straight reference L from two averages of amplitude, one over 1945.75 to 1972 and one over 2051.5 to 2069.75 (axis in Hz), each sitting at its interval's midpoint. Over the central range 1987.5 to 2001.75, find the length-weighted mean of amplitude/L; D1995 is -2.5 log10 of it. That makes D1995 -0.13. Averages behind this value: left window 492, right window 318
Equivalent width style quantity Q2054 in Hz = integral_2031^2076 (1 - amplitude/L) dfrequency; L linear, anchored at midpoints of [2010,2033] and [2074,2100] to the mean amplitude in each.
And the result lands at 6.4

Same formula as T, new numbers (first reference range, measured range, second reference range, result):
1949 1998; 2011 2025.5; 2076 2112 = -1.8 Hz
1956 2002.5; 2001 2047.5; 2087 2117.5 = -3.2 Hz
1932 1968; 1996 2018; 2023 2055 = -1.4 Hz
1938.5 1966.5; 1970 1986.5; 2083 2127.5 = -0.1 Hz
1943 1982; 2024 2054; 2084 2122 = -0.9 Hz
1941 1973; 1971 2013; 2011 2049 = -0.6 Hz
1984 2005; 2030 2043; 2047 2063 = -0.8 Hz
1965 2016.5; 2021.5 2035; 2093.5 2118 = -1.2 Hz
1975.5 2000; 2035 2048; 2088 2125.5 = 0.6 Hz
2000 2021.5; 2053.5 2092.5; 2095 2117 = -1.5 Hz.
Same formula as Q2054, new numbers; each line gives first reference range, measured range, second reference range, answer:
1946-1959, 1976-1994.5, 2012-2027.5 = 0.54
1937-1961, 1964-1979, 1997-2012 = 0.27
